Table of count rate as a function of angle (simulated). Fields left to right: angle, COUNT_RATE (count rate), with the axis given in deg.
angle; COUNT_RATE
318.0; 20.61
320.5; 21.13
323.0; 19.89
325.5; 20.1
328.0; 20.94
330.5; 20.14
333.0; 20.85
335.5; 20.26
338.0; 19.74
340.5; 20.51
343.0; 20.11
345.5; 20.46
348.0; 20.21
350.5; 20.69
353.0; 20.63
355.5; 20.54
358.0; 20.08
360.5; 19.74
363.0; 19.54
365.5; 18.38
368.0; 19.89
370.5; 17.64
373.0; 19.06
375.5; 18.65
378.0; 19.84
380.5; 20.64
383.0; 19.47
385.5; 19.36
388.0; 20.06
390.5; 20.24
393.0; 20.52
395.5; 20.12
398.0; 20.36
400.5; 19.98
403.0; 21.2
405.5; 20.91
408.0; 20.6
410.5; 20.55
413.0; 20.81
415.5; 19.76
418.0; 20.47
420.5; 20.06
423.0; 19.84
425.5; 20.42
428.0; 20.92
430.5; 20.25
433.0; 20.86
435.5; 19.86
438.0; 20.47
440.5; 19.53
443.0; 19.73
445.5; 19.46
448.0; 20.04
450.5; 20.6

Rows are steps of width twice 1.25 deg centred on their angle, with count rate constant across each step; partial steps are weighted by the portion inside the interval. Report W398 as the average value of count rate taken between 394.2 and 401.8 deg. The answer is 20.2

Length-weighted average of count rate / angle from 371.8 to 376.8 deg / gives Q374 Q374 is 18.9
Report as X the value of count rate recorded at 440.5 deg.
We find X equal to 19.53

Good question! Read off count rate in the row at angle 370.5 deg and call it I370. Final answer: 17.64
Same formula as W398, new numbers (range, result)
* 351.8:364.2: 20.1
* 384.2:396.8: 20.1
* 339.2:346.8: 20.4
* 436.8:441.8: 20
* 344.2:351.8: 20.5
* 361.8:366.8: 19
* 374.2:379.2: 19.2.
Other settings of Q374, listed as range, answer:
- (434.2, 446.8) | 19.8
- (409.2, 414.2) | 20.7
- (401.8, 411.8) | 20.8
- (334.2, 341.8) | 20.2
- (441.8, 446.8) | 19.6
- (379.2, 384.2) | 20.1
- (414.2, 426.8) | 20.1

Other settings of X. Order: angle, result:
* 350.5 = 20.69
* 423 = 19.84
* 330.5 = 20.14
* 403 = 21.2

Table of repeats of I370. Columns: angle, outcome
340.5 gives 20.51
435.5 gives 19.86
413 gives 20.81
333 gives 20.85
